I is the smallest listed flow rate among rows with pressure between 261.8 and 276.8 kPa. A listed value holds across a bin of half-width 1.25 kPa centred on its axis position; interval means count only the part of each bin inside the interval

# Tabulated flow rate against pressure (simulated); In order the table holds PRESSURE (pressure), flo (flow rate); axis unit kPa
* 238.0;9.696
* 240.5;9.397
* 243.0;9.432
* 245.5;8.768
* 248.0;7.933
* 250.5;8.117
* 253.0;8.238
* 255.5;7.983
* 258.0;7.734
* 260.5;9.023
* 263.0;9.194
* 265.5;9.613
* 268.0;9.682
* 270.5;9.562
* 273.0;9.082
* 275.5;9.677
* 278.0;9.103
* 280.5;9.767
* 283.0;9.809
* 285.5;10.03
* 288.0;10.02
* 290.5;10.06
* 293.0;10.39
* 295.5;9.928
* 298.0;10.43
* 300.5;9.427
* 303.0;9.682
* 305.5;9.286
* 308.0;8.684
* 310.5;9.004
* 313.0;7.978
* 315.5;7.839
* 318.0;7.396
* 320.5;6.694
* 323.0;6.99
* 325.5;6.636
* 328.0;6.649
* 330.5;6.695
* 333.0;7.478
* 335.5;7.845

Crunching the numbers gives 9.082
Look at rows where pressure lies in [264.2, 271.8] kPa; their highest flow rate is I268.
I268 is 9.682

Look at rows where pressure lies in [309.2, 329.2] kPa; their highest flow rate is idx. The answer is 9.004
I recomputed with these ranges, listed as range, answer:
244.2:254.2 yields 7.933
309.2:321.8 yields 6.694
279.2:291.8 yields 9.767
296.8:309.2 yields 8.684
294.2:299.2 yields 9.928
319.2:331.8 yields 6.636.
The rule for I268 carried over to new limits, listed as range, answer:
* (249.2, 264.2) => 9.194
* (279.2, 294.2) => 10.39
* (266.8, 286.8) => 10.03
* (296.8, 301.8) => 10.43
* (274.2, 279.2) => 9.677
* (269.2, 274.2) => 9.562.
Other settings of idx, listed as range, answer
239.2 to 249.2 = 9.432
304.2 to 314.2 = 9.286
